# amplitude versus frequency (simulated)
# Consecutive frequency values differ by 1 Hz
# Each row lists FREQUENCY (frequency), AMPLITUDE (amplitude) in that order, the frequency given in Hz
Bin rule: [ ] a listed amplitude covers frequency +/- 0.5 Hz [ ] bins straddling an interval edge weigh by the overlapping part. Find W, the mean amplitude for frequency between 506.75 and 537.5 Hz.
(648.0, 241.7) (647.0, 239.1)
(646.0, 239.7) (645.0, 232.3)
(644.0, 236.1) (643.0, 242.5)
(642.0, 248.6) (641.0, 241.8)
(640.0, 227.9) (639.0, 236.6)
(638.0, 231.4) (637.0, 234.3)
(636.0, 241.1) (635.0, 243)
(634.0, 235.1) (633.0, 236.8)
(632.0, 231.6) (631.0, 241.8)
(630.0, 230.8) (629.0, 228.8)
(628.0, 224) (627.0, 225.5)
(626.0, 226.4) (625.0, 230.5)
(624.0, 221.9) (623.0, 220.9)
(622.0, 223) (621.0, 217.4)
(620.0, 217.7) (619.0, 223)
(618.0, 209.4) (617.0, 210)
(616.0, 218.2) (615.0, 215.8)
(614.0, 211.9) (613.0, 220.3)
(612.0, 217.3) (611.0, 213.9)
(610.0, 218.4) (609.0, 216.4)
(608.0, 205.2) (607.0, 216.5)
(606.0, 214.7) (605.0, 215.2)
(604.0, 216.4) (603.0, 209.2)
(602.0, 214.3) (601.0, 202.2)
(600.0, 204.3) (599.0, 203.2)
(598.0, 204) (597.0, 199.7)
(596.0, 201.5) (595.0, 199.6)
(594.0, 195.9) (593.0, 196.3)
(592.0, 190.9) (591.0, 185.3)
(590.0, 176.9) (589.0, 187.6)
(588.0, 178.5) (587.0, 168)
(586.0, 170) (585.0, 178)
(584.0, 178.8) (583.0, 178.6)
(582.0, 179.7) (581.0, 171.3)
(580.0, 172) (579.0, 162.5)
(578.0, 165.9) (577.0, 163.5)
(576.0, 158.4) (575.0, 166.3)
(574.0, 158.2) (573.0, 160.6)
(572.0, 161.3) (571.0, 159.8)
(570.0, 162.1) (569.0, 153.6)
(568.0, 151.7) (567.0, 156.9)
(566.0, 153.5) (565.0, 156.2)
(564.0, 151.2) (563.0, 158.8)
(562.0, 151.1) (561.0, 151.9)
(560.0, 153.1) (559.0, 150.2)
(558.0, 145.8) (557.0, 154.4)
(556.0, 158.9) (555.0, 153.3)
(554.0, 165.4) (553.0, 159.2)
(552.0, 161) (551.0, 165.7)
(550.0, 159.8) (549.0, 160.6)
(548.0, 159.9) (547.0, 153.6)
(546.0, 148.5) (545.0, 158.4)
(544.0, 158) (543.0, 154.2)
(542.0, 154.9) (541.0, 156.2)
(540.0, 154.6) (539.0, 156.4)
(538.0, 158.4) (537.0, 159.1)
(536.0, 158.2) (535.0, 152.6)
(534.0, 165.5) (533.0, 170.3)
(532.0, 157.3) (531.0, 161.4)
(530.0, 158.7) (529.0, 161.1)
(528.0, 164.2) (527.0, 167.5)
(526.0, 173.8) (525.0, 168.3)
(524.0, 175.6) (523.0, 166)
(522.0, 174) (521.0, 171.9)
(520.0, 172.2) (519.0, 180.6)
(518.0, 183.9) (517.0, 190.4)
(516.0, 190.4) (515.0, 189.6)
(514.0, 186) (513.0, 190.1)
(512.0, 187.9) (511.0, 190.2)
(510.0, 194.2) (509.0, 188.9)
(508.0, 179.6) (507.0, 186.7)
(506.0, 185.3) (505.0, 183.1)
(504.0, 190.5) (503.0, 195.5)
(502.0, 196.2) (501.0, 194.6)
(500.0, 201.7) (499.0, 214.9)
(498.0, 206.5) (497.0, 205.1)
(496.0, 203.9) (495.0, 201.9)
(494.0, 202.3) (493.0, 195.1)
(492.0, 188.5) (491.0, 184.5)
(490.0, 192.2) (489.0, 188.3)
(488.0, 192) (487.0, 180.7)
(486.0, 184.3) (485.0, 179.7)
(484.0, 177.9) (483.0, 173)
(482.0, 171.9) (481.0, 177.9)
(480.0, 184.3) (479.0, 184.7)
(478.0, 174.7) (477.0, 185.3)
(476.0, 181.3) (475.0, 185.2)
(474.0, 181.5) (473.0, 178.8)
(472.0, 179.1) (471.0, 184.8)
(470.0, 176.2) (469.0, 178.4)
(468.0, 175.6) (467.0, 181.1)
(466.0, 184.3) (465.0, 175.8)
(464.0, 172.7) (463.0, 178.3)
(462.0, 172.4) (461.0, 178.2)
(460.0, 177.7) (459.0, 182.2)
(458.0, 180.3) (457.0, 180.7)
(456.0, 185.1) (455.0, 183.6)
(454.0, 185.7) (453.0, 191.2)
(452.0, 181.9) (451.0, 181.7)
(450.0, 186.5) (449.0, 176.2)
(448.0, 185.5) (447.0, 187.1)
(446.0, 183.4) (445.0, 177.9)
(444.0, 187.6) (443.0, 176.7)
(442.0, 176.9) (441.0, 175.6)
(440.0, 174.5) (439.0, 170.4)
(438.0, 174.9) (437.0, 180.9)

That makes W 175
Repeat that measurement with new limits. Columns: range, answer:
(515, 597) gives 166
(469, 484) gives 180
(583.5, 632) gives 208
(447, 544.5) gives 180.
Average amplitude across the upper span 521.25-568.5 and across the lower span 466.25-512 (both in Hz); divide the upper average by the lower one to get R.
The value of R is 0.85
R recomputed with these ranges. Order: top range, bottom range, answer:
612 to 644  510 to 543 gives 1.34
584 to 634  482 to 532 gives 1.14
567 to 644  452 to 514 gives 1.09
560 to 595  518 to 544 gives 1.03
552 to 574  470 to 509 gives 0.83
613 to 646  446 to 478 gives 1.26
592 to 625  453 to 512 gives 1.14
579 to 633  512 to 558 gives 1.25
